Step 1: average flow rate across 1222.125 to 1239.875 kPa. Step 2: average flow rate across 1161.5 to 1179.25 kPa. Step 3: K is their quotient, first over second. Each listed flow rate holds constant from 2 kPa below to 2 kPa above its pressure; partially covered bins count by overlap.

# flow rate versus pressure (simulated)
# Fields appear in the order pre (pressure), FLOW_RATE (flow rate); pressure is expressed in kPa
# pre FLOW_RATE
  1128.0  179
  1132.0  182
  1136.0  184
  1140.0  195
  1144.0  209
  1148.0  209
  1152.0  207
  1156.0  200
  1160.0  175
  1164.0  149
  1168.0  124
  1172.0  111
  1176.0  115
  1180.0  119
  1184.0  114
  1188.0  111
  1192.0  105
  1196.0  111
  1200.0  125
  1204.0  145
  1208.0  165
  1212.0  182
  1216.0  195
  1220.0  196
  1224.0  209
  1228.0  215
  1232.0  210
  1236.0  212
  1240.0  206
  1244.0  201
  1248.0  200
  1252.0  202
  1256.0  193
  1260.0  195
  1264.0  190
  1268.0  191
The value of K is 1.7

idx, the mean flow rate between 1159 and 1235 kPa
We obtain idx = 152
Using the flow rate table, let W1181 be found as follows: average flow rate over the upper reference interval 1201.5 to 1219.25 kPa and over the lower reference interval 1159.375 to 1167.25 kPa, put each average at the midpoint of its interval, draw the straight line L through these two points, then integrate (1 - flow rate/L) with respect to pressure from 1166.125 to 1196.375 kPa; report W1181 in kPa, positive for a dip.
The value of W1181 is 8.8 kPa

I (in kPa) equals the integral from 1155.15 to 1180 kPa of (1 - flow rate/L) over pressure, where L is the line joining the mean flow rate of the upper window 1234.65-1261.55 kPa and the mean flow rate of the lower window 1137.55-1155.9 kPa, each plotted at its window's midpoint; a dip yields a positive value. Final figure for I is 7.6 kPa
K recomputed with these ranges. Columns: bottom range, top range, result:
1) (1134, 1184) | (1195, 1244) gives 1.11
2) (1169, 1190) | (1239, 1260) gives 1.74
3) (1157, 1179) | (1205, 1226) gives 1.37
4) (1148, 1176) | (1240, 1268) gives 1.22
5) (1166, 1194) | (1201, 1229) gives 1.61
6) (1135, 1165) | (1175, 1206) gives 0.61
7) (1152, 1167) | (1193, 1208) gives 0.74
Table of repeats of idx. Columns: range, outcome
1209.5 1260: 201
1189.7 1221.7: 152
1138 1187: 160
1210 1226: 196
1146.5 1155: 207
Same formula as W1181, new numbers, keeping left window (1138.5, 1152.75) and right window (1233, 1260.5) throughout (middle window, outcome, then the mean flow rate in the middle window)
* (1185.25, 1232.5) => 9.6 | 162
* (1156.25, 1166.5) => 1.9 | 167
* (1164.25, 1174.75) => 4.2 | 123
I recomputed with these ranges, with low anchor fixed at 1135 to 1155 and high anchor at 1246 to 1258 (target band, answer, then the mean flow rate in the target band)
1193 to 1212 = 5.7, 140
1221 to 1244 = -1.2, 209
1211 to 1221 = 0.4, 191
